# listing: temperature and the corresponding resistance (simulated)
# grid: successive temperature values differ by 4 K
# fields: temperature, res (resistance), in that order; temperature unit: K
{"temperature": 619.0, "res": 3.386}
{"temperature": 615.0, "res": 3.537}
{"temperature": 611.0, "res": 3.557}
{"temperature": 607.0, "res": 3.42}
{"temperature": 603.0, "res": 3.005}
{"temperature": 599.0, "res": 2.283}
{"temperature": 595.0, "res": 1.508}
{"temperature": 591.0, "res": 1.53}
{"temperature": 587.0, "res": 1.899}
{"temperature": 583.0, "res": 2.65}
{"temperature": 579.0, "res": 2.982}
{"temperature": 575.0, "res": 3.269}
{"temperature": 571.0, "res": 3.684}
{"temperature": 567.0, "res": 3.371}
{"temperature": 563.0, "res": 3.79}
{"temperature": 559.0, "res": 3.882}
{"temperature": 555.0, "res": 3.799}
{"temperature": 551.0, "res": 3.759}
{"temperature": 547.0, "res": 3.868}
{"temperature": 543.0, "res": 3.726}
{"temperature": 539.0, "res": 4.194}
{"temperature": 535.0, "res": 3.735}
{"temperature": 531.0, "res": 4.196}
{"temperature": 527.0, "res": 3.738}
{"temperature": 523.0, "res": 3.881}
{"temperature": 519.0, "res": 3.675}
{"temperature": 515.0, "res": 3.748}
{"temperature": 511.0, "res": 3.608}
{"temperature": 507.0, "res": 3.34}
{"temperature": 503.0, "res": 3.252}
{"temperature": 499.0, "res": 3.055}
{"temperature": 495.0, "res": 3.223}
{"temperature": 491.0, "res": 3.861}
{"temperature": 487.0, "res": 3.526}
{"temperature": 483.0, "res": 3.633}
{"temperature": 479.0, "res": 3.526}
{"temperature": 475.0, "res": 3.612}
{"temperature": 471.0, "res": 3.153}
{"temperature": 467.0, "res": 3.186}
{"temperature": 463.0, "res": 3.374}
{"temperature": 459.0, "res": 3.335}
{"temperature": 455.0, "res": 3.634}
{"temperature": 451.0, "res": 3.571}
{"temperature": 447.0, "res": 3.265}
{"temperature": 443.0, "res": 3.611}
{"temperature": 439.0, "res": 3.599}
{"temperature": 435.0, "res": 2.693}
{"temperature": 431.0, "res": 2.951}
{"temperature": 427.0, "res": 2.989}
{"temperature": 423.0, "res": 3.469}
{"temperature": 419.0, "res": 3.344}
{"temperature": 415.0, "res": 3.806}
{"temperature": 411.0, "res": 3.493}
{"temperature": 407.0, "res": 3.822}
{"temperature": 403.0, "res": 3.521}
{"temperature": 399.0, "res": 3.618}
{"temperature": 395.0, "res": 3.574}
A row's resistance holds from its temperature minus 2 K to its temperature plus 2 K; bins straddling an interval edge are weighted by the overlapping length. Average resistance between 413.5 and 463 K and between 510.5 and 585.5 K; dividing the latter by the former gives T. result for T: 1.09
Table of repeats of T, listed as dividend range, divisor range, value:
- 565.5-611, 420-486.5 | 0.81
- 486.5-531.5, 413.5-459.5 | 1.07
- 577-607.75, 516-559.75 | 0.61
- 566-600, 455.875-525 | 0.74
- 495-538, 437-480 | 1.05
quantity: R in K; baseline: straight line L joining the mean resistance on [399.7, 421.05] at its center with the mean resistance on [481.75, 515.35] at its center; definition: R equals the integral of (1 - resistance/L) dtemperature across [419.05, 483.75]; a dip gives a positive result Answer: 3.4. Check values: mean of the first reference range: 3.6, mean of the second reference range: 3.45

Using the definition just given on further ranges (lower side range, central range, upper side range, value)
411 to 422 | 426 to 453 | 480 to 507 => 2.02 K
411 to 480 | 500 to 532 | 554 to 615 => -4.83 K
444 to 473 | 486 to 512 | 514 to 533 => 1.92 K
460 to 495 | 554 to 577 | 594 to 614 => -4.40 K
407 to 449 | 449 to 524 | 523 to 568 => 2.31 K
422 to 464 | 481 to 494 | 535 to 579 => -0.66 K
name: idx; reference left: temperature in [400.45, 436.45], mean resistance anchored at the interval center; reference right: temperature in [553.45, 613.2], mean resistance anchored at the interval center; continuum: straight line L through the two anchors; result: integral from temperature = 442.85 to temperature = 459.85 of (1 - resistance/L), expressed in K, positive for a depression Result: -1.0 K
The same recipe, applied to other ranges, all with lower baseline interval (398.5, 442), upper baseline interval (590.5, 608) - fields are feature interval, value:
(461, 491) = -3.86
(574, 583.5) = -1.95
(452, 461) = -0.88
